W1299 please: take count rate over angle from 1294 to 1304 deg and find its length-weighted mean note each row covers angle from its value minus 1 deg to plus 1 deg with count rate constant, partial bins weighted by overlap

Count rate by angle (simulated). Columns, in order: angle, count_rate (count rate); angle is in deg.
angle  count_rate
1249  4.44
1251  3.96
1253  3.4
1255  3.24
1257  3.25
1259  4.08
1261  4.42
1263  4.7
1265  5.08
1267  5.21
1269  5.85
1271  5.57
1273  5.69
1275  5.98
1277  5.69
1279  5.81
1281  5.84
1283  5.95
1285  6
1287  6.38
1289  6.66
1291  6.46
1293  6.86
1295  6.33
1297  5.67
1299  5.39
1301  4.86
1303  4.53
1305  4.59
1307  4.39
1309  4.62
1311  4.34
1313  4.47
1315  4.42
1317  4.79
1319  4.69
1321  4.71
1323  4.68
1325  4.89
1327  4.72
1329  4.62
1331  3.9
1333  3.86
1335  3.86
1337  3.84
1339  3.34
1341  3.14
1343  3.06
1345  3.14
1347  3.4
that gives 5.36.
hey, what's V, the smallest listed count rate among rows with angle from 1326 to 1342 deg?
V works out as 3.14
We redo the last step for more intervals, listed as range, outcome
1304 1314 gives 4.34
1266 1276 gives 5.21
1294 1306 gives 4.53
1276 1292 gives 5.69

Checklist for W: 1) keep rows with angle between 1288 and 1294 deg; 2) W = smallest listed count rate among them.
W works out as 6.46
